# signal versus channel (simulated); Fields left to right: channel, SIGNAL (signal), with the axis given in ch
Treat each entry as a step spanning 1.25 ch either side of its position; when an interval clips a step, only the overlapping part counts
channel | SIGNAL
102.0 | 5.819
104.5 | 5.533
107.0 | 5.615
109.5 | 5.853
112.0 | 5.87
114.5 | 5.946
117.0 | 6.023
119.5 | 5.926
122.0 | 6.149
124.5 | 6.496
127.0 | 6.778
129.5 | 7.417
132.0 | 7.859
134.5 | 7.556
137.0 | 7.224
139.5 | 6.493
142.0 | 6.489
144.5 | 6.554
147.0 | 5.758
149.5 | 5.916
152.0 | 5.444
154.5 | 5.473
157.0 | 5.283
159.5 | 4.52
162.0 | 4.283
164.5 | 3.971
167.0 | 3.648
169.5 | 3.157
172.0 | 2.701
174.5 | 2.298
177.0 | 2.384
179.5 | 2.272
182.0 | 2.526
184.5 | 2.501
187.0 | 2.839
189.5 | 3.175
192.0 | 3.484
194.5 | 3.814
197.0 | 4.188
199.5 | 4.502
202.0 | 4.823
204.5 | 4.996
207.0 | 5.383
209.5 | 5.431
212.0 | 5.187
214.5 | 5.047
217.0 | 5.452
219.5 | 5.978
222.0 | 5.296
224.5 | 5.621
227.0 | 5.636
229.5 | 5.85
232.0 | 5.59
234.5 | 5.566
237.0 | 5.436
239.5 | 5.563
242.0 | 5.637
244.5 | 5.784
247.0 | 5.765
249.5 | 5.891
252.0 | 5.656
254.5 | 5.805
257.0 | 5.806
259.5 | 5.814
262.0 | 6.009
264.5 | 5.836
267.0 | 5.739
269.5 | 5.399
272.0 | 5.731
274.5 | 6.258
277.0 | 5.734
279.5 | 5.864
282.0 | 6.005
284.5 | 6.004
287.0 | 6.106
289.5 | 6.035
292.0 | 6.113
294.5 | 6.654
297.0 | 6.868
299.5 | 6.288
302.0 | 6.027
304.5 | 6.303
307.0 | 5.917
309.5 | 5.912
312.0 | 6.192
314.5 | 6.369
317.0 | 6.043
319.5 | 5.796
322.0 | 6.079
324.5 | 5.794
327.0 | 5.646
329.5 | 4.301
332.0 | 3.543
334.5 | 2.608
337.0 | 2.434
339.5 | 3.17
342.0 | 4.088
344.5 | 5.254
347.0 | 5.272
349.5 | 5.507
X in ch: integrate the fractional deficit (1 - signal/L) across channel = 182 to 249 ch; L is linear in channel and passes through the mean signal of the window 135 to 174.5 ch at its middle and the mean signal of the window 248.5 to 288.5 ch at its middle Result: 7.4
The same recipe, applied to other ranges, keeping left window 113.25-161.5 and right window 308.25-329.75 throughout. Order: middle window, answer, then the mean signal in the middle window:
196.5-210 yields 2.7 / 4.9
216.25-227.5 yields 0.9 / 5.6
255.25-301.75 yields -0.5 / 6.01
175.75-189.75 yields 8.1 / 2.58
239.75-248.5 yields 0.4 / 5.71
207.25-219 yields 1.5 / 5.33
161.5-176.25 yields 7.0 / 3.26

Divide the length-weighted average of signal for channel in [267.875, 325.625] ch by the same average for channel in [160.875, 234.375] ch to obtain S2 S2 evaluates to 1.43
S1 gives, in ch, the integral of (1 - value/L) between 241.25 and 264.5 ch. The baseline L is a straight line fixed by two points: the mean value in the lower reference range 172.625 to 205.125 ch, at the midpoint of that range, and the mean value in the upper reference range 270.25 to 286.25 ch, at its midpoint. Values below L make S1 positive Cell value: -2.8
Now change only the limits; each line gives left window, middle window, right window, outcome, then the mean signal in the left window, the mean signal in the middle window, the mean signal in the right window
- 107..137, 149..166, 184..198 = 0.0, 6.52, 4.92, 3.36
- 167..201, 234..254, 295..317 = -4.4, 3.1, 5.67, 6.24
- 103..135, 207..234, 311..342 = 0.4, 6.35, 5.5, 4.79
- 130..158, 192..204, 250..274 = 3.6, 6.41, 4.28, 5.77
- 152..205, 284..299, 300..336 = -3.5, 3.68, 6.31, 5.46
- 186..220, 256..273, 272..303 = -0.1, 4.58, 5.76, 6.15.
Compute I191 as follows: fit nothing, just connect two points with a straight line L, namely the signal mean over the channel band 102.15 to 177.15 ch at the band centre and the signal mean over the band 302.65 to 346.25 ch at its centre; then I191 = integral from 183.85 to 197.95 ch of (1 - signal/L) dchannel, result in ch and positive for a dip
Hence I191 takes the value 5.3 ch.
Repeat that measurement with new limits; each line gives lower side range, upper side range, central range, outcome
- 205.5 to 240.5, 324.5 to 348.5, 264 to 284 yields -3.8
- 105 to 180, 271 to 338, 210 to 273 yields -0.8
